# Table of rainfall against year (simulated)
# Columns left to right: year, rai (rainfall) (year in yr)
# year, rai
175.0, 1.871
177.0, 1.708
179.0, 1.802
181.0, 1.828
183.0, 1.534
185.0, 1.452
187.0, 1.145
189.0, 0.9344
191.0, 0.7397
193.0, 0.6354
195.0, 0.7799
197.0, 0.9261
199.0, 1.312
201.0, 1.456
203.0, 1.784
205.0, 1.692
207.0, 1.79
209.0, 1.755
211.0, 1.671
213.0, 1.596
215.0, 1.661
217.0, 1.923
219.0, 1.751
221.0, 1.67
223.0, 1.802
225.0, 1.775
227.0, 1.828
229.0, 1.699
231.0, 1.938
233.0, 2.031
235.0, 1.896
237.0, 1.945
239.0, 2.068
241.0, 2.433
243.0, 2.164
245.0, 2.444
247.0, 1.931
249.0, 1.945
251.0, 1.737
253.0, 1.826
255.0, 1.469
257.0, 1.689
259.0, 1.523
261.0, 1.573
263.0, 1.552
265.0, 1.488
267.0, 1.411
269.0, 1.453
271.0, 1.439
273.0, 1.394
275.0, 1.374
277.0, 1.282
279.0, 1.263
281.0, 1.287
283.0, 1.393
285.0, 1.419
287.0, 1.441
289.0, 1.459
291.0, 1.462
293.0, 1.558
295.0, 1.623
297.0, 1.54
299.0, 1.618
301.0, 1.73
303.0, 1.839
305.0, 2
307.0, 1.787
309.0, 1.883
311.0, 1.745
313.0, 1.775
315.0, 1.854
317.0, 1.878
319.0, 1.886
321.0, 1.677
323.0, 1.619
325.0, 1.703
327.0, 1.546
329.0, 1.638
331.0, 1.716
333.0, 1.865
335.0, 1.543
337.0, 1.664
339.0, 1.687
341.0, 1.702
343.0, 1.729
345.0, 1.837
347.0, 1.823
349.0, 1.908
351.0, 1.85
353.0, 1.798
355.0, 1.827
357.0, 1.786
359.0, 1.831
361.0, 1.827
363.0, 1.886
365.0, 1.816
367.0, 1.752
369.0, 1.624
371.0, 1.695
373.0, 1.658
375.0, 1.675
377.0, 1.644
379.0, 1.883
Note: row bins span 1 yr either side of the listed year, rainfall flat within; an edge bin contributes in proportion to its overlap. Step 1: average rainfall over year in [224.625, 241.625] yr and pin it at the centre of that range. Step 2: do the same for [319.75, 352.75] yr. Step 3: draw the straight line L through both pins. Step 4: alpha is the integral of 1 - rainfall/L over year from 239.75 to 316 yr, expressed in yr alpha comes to 8.20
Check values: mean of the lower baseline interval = 1.95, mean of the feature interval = 1.65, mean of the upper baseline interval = 1.72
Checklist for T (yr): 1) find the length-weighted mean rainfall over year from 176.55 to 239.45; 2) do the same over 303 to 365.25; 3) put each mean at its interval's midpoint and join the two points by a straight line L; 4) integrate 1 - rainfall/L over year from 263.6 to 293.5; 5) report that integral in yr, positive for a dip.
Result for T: 4.96 yr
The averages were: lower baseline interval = 1.57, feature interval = 1.41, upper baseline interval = 1.78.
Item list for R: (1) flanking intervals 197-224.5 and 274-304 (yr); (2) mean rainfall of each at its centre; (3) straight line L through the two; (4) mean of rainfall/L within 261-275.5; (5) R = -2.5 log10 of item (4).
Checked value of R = 0.05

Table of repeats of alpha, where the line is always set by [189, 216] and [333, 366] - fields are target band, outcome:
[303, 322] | -1.78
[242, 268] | -4.26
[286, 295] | 0.65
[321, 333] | 0.37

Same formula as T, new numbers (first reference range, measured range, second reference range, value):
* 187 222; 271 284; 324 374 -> 2.0 yr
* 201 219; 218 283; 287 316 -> -0.2 yr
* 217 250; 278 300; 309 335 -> 4.3 yr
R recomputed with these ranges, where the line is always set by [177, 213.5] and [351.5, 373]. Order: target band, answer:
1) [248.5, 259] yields -0.121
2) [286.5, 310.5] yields -0.025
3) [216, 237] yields -0.249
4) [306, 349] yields -0.030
